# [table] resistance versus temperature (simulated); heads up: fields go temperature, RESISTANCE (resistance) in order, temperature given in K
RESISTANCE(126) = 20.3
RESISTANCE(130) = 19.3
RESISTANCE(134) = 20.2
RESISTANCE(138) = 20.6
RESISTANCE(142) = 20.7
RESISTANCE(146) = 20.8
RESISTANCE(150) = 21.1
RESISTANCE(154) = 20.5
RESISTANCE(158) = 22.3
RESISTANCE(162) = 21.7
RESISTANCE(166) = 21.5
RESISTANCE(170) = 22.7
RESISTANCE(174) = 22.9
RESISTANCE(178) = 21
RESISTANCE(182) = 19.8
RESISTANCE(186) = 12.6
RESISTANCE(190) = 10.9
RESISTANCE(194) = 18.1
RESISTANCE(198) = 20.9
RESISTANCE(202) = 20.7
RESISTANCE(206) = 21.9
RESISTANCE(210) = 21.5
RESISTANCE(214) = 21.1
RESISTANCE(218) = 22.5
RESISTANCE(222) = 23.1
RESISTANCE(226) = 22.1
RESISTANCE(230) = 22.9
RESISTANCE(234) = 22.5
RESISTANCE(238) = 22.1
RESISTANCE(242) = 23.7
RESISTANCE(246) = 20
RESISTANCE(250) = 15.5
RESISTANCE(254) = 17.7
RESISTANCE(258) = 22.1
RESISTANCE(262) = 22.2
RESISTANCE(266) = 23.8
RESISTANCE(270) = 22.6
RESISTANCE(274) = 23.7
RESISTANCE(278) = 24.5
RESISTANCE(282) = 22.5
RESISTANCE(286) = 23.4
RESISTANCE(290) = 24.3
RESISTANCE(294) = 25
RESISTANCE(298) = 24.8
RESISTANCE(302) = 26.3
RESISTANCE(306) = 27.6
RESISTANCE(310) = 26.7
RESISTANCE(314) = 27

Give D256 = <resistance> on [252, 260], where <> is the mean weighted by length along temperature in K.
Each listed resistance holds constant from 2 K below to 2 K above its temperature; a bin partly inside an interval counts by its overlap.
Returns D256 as 19.9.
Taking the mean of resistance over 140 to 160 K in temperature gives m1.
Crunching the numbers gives 21.1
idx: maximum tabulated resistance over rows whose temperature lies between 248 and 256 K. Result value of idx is 17.7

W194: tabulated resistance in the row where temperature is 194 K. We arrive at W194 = 18.1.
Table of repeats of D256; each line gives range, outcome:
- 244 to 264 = 19.5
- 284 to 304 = 24.8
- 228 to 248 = 22.2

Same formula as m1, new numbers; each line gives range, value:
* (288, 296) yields 24.6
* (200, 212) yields 21.4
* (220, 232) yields 22.7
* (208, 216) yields 21.3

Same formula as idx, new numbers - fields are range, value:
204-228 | 23.1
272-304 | 26.3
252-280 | 24.5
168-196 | 22.9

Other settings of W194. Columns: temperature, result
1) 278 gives 24.5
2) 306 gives 27.6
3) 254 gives 17.7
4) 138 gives 20.6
